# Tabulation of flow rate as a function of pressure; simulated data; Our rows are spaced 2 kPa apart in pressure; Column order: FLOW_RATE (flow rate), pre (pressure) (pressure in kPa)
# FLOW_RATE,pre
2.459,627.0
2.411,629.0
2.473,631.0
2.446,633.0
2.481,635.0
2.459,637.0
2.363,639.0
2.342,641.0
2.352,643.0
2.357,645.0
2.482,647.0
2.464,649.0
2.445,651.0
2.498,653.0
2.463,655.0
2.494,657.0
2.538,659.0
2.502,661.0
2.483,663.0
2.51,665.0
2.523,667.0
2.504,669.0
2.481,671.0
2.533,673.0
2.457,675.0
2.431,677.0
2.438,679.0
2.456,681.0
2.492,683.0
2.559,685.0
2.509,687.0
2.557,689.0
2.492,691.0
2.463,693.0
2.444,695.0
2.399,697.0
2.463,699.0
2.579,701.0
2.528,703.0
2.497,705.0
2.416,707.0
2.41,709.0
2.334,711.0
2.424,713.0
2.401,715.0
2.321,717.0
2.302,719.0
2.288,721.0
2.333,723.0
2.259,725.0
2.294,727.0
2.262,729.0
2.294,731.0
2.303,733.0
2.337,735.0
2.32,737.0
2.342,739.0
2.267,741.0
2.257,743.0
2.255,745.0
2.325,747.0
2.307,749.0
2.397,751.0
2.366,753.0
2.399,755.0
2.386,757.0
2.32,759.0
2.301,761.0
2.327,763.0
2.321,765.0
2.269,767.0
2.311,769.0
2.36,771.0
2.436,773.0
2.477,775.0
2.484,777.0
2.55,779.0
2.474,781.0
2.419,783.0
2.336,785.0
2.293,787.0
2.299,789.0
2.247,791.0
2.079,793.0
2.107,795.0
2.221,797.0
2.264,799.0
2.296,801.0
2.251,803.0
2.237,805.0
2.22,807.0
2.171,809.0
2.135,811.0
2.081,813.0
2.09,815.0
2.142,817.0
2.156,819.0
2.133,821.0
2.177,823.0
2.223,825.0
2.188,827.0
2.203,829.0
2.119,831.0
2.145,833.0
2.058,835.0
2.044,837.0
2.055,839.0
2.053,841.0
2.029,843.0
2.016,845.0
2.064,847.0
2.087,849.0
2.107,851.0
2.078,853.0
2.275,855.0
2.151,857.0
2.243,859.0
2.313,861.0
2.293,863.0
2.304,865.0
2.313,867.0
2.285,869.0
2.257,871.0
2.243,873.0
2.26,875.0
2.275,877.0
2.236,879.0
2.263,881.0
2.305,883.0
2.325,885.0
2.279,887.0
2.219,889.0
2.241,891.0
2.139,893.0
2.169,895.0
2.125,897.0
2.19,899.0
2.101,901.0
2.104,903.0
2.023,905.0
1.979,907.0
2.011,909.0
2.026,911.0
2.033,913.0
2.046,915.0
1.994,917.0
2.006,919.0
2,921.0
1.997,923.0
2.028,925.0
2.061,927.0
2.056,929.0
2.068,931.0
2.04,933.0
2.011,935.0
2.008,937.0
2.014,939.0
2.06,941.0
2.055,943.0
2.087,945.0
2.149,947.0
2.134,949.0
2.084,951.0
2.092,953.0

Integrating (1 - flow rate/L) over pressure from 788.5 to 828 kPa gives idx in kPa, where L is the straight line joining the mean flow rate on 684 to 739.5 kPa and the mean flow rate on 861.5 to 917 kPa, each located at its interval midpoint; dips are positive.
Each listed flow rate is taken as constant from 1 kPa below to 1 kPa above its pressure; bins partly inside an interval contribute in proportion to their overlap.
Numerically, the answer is 1.7 kPa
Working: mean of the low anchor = 2.4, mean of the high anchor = 2.18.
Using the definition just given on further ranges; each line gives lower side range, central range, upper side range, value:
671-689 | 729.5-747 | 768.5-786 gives 1.1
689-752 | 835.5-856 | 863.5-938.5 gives 1.2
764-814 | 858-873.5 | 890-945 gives -0.9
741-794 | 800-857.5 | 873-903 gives 3.6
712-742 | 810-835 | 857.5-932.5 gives 0.9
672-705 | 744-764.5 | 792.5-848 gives -0.2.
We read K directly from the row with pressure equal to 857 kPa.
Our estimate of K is 2.151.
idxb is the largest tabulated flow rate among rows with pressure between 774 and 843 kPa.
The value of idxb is 2.55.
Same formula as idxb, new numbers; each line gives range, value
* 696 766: 2.579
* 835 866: 2.313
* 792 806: 2.296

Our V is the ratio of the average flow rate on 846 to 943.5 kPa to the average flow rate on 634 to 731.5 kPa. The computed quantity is 0.88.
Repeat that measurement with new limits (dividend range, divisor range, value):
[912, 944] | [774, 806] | 0.88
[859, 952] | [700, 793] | 0.91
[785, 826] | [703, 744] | 0.94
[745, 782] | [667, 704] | 0.95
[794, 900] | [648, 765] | 0.91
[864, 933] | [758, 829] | 0.95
